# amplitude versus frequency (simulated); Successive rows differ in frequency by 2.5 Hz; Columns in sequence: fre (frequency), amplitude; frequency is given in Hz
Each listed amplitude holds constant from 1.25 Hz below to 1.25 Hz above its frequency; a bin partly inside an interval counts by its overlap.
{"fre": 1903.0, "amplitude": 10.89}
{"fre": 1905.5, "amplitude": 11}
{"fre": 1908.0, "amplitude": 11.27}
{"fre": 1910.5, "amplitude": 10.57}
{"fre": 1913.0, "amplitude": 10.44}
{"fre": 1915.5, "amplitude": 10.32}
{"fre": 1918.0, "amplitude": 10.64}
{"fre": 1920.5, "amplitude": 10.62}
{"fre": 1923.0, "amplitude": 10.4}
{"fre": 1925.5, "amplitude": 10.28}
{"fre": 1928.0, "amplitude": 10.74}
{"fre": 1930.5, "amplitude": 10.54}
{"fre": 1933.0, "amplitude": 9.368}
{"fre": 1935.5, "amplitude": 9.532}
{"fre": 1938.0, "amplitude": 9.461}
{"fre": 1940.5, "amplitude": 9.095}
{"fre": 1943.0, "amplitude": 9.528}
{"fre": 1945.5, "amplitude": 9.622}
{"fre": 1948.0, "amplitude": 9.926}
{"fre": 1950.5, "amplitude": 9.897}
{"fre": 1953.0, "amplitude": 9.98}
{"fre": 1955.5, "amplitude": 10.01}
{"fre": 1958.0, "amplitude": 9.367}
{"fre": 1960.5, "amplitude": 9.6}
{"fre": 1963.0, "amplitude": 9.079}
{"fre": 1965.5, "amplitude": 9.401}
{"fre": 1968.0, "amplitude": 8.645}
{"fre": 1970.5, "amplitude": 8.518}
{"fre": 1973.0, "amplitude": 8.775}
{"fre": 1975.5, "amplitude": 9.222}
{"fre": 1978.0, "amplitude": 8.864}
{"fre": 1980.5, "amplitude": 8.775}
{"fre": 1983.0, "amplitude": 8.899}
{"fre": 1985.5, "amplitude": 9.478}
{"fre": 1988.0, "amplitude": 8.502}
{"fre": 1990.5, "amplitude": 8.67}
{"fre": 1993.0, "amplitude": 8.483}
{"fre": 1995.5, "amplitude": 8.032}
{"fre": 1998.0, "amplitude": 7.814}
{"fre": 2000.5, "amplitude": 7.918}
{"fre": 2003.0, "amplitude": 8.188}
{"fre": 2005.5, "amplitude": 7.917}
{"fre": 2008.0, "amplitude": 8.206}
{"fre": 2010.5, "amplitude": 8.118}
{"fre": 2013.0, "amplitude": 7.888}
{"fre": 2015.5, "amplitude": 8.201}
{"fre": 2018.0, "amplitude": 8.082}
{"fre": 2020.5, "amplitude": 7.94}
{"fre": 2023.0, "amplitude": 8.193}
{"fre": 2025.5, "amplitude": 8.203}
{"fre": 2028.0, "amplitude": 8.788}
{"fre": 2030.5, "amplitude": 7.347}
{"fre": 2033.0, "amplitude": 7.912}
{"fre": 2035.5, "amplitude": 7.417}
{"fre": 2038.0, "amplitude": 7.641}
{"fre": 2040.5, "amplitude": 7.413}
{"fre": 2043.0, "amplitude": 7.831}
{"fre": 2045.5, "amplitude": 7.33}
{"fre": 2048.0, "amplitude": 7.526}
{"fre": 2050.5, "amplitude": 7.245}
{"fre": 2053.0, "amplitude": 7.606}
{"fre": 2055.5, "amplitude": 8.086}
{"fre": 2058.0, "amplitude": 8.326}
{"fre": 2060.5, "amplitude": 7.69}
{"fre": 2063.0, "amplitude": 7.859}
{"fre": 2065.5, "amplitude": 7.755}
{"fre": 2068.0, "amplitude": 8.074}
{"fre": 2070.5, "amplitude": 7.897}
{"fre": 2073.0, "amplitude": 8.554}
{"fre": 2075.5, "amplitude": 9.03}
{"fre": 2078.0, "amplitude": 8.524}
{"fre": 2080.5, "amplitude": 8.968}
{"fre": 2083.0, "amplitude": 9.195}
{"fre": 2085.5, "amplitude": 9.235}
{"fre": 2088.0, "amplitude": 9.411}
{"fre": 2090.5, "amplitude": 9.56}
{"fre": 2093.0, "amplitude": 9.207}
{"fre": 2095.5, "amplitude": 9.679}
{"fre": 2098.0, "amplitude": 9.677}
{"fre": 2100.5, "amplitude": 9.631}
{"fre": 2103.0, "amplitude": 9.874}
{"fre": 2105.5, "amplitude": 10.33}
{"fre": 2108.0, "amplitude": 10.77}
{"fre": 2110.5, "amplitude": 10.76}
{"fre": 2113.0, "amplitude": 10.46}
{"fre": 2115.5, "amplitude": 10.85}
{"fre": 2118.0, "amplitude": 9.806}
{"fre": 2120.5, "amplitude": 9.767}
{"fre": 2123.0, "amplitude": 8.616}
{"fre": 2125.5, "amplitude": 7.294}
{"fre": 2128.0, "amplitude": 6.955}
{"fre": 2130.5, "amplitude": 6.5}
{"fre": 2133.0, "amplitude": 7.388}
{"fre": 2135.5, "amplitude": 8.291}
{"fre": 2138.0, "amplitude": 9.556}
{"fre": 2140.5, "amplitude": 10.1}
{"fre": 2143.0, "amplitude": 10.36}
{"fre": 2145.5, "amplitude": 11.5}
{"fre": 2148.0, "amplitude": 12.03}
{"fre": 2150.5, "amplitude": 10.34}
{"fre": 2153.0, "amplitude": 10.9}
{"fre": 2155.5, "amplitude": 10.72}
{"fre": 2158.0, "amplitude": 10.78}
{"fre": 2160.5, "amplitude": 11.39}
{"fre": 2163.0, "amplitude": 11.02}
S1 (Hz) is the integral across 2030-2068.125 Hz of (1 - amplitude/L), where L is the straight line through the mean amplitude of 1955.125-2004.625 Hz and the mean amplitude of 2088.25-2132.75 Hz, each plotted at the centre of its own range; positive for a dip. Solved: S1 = 5.87 Hz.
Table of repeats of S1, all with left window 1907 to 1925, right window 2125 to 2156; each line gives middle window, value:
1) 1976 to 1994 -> 2.45 Hz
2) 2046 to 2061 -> 3.24 Hz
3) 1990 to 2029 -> 7.49 Hz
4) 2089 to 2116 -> -1.26 Hz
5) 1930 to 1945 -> 1.33 Hz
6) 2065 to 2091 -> 2.61 Hz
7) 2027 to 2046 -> 4.27 Hz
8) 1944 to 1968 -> 1.79 Hz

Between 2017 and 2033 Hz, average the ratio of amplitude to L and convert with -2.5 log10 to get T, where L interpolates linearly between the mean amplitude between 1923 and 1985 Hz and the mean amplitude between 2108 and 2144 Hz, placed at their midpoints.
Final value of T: 0.16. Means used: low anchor 9.48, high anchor 9.1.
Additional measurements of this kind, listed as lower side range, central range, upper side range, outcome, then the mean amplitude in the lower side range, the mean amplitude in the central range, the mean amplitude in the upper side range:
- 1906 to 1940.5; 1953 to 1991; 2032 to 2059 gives 0.018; 10.3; 9.09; 7.66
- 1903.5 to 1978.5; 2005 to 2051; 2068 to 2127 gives 0.217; 9.84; 7.86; 9.4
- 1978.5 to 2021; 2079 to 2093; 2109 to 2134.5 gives -0.068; 8.32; 9.25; 8.85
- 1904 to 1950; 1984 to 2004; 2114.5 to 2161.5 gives 0.191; 10.2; 8.39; 9.62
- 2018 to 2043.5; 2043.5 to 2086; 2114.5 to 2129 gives 0.015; 7.88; 8.15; 8.88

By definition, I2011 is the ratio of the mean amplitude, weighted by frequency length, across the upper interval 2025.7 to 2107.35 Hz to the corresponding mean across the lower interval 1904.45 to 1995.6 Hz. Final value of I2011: 0.88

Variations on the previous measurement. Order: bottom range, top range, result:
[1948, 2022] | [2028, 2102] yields 0.96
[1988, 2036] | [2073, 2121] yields 1.20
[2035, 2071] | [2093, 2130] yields 1.24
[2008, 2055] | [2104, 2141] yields 1.17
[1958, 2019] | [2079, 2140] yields 1.08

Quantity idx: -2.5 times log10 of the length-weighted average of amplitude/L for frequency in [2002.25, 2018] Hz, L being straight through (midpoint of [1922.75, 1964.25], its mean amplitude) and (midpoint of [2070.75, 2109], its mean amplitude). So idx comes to 0.19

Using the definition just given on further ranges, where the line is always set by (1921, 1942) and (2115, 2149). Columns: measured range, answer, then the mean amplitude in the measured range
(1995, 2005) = 0.21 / 7.98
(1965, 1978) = 0.11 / 8.88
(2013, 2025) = 0.19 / 8.09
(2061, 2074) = 0.18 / 8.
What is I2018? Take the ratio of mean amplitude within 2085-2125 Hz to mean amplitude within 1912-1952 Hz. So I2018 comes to 0.98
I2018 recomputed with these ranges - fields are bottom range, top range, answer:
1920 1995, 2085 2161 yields 1.03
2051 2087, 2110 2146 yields 1.10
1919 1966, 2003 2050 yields 0.80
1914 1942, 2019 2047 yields 0.78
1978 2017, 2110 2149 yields 1.12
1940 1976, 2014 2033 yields 0.86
